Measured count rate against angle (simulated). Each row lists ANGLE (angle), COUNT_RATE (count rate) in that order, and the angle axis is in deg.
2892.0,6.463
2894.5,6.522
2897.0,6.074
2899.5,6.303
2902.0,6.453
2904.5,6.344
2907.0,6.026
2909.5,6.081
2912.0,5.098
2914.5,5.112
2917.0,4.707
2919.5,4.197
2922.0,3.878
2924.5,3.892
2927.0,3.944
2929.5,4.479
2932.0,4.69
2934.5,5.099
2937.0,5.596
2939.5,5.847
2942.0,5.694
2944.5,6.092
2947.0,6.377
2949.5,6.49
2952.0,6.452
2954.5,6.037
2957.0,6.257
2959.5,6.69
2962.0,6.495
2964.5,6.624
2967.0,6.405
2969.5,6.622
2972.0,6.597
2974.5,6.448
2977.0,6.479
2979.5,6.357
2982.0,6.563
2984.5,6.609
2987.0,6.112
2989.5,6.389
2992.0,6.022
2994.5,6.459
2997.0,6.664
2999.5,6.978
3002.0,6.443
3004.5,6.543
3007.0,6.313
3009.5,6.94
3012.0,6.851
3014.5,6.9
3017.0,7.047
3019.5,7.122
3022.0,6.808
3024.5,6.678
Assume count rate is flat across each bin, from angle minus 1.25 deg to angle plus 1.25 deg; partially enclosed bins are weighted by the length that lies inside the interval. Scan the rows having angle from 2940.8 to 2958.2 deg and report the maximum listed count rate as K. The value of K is 6.49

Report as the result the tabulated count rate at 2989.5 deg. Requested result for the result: 6.389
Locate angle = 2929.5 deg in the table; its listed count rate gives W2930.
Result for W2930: 4.479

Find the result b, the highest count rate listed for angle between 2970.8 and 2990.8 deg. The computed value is 6.609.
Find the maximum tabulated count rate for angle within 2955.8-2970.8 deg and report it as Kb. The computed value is 6.69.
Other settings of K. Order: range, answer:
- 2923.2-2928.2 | 3.944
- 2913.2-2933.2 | 5.112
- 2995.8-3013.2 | 6.978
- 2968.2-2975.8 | 6.622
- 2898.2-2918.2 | 6.453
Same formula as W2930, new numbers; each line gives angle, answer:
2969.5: 6.622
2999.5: 6.978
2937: 5.596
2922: 3.878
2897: 6.074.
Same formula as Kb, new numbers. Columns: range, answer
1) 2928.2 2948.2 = 6.377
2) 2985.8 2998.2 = 6.664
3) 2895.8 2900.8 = 6.303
